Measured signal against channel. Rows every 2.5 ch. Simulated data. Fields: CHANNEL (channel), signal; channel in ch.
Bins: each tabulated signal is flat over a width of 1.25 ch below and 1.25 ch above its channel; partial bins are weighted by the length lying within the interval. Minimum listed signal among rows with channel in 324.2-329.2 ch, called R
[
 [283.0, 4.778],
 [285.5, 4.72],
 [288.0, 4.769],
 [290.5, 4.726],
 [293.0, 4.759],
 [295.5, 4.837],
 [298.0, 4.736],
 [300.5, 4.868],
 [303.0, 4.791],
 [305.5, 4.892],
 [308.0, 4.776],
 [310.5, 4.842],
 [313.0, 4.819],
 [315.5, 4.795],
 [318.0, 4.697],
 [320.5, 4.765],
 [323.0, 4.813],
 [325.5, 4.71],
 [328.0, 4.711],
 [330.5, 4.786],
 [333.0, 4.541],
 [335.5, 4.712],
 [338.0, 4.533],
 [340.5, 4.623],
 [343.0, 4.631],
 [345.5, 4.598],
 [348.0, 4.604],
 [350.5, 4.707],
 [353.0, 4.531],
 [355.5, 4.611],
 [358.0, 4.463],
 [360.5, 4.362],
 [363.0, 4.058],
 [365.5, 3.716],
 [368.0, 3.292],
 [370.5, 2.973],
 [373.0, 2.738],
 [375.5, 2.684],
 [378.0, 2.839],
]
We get 4.71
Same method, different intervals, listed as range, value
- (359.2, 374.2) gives 2.738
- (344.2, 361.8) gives 4.362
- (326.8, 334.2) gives 4.541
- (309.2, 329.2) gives 4.697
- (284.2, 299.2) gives 4.72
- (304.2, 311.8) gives 4.776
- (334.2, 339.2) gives 4.533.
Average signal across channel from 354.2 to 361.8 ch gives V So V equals 4.48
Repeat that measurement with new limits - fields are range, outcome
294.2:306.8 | 4.82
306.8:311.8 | 4.81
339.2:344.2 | 4.63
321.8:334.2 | 4.71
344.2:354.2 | 4.61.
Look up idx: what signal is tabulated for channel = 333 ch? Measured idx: 4.541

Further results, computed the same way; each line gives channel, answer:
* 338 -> 4.533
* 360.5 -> 4.362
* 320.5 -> 4.765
